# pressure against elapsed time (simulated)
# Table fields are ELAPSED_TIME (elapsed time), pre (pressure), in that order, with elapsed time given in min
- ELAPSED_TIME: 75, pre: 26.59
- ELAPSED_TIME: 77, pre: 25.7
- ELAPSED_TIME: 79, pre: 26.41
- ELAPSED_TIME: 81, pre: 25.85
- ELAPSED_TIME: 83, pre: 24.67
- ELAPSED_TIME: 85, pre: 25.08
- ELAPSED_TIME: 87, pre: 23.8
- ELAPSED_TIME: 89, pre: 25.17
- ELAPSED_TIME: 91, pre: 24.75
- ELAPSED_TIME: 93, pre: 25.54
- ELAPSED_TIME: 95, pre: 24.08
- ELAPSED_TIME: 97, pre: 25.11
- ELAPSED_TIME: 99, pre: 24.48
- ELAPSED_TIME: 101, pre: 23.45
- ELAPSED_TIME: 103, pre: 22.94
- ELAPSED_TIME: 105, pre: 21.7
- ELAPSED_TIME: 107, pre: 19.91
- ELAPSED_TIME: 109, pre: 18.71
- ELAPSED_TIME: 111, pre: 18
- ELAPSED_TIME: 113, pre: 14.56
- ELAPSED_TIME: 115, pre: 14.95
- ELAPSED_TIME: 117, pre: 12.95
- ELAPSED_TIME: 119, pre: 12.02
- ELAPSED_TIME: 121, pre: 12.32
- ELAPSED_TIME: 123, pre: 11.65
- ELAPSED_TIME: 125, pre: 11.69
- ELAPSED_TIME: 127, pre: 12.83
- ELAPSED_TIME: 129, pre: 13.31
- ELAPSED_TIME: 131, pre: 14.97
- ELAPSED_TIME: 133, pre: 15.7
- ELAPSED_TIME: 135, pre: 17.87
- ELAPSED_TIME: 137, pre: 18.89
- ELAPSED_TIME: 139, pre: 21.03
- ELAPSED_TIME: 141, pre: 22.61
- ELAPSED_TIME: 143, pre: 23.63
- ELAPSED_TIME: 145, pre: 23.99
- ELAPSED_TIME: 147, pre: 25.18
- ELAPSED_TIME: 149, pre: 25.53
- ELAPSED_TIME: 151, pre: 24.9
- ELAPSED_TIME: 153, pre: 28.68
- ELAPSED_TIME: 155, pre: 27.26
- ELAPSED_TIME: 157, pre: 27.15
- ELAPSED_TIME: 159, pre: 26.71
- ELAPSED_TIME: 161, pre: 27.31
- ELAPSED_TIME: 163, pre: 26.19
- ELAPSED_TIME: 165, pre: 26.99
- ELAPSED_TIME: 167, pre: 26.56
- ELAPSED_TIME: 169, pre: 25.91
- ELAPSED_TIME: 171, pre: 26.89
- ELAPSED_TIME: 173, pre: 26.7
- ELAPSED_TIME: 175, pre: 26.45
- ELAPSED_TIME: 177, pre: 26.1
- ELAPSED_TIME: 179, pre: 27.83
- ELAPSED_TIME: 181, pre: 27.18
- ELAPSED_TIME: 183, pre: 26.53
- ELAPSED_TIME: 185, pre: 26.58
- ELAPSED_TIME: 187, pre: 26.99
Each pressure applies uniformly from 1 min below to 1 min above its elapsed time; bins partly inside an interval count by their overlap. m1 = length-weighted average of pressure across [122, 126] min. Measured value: 11.7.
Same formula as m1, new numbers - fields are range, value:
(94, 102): 24.3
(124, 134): 13.7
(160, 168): 26.8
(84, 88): 24.4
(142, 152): 24.6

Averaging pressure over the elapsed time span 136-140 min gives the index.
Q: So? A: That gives 20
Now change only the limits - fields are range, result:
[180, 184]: 26.9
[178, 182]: 27.5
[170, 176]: 26.7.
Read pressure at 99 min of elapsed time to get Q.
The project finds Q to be 24.48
